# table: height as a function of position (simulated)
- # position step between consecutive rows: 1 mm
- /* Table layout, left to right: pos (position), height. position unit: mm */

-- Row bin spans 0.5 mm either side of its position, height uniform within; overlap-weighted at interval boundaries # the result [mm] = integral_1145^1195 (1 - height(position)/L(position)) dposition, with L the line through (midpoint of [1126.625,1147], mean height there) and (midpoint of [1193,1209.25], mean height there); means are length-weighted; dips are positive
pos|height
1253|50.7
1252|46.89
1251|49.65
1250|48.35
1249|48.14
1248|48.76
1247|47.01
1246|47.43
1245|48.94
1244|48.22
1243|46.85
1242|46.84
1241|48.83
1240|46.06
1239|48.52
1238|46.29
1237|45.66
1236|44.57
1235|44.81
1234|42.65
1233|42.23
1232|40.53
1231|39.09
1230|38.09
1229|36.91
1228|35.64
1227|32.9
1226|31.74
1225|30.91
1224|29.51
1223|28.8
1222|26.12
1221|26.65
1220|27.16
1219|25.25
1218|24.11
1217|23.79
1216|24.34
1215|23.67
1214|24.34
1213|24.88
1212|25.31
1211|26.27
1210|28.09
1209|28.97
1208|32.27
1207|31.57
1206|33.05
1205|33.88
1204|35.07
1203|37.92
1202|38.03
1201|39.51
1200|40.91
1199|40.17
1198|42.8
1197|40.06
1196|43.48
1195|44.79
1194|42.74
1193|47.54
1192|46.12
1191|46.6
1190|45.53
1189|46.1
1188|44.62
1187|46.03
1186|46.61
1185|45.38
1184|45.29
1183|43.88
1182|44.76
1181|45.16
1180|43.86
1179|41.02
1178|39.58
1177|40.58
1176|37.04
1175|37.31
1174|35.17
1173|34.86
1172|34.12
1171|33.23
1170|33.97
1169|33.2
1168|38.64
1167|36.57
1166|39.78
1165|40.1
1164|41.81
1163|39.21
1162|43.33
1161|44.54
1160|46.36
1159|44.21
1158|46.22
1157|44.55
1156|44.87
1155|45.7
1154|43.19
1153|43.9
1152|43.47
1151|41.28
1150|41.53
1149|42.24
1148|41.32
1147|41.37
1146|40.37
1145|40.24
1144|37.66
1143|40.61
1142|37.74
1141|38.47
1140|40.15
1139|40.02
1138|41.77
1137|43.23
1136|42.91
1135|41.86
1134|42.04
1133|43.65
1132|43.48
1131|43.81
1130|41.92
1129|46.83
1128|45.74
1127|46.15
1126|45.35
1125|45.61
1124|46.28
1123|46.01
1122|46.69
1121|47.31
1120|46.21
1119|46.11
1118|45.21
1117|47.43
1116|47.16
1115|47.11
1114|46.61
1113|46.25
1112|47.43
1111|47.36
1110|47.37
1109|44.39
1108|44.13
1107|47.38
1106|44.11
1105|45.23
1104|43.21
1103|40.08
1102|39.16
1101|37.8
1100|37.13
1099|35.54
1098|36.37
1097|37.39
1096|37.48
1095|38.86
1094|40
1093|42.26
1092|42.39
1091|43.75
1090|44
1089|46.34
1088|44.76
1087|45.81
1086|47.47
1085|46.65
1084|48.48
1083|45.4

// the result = -2.5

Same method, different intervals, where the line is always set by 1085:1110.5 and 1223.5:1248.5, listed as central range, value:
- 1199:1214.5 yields 3.68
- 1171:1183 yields 0.84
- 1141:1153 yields 0.43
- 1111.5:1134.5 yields -1.88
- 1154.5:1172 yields 0.62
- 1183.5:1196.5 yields -0.97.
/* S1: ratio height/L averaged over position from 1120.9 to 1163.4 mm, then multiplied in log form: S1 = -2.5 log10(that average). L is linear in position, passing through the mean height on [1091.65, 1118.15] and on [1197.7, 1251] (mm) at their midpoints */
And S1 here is -0.06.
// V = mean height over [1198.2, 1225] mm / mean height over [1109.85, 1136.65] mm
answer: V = 0.66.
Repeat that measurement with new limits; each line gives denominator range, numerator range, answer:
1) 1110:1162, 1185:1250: 0.87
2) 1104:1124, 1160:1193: 0.89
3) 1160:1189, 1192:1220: 0.83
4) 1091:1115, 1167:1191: 0.96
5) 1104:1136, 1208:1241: 0.74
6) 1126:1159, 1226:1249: 1.03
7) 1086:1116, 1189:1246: 0.86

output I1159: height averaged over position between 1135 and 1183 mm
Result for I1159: 40.7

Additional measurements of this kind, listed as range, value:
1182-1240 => 37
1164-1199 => 41.4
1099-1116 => 43.9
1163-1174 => 36.7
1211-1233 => 29.7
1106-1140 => 45.1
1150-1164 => 43.8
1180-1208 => 42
